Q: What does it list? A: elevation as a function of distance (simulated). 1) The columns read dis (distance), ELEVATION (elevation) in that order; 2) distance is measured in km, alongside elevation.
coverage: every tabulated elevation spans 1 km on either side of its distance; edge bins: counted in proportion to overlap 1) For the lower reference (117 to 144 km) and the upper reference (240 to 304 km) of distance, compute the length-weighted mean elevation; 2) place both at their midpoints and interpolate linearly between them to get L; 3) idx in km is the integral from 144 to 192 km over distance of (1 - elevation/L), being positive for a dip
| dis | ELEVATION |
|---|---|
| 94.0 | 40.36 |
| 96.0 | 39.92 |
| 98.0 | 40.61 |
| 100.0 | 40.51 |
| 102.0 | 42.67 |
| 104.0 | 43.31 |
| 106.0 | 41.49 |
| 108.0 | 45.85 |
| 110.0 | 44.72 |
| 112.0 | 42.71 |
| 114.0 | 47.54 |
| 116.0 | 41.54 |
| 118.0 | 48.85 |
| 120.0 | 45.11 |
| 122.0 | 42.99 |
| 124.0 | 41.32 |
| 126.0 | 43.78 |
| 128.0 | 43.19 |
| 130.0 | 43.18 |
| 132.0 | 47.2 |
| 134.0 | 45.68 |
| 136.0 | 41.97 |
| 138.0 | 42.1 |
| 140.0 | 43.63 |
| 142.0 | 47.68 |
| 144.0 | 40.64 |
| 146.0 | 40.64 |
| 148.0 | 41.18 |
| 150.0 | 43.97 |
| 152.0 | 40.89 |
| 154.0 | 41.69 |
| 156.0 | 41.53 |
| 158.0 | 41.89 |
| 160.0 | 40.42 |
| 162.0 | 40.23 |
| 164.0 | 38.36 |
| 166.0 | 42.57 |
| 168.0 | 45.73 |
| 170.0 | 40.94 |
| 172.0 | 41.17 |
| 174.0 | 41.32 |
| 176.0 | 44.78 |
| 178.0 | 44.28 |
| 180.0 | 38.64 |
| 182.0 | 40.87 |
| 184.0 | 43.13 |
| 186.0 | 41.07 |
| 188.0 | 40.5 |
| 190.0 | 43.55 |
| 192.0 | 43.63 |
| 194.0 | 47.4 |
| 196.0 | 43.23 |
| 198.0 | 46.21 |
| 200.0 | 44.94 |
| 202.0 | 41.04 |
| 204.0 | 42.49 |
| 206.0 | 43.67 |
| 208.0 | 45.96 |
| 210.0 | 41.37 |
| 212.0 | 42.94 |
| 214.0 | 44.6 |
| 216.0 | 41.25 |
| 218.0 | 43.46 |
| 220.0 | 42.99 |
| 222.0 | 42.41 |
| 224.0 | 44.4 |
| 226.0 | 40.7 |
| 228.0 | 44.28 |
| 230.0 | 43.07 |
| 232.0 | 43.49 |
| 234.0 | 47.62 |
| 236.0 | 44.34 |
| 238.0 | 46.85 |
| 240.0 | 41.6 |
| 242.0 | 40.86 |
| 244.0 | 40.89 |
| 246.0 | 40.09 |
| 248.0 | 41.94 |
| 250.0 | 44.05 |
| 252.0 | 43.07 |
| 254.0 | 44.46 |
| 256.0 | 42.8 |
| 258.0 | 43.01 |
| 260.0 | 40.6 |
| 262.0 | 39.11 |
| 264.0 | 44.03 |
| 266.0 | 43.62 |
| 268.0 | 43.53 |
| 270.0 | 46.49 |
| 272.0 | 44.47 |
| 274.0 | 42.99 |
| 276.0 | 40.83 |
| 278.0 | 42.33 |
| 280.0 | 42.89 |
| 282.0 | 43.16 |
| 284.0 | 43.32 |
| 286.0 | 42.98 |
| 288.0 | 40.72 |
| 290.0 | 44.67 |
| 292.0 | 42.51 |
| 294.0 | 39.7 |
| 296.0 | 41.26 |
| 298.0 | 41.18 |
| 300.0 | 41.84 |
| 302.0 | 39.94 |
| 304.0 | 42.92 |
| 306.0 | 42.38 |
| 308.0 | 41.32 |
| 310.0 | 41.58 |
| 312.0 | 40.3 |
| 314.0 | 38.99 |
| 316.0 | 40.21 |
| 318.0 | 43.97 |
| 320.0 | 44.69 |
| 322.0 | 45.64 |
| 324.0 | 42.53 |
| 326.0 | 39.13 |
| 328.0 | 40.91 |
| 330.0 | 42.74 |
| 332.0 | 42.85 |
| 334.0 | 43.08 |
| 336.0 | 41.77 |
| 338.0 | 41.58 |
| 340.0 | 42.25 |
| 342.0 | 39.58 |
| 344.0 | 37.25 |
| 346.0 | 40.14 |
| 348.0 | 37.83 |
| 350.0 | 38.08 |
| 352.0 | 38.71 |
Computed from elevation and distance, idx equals 2.2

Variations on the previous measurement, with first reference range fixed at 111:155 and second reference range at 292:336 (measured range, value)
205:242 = -0.8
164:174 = 0.3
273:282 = 0.0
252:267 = -0.1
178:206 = 0.0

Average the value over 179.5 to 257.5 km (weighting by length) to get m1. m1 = 43.1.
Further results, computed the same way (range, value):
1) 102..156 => 43.5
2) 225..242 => 43.8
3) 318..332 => 42.7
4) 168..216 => 43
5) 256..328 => 42.2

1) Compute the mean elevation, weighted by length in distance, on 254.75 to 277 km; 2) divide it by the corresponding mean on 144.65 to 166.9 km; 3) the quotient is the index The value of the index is 1.04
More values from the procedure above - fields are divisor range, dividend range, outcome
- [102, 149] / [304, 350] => 0.95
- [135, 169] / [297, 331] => 0.99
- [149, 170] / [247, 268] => 1.02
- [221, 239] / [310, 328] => 0.95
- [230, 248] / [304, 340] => 0.97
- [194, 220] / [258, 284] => 0.98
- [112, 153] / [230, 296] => 0.98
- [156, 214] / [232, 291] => 1.01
